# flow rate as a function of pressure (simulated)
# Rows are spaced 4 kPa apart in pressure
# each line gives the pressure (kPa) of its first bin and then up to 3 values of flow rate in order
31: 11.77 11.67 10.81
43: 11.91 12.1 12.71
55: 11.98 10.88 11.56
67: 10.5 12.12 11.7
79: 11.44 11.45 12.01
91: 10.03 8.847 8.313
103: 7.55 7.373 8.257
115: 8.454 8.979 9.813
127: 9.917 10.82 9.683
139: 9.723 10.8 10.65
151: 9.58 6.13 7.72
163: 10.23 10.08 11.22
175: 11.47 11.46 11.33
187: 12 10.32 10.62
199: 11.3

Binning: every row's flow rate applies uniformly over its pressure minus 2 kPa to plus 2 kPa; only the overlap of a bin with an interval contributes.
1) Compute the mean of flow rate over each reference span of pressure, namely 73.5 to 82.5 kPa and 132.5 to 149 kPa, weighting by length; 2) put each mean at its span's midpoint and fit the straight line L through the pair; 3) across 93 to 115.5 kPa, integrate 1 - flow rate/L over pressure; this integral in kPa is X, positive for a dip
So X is 5.9 kPa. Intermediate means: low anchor 11.5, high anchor 10.2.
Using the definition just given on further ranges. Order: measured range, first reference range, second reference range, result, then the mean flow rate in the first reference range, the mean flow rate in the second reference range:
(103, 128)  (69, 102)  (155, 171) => 3.49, 10.6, 9.18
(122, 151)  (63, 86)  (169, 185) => 3.15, 11.5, 11.4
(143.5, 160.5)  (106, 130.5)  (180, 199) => 2.08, 8.98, 11.1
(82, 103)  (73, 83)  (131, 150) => 2.69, 11.5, 10.2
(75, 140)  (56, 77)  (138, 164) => 4.53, 11.4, 9.21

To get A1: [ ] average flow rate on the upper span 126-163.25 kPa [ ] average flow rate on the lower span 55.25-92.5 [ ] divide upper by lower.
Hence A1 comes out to 0.84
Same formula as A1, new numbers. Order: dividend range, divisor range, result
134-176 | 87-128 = 1.09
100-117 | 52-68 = 0.70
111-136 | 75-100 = 0.90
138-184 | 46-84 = 0.86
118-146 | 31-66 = 0.86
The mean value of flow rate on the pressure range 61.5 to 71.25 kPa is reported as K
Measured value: 11.3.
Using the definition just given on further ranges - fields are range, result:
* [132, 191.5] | 10.2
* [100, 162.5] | 9.05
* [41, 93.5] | 11.5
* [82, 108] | 9.36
